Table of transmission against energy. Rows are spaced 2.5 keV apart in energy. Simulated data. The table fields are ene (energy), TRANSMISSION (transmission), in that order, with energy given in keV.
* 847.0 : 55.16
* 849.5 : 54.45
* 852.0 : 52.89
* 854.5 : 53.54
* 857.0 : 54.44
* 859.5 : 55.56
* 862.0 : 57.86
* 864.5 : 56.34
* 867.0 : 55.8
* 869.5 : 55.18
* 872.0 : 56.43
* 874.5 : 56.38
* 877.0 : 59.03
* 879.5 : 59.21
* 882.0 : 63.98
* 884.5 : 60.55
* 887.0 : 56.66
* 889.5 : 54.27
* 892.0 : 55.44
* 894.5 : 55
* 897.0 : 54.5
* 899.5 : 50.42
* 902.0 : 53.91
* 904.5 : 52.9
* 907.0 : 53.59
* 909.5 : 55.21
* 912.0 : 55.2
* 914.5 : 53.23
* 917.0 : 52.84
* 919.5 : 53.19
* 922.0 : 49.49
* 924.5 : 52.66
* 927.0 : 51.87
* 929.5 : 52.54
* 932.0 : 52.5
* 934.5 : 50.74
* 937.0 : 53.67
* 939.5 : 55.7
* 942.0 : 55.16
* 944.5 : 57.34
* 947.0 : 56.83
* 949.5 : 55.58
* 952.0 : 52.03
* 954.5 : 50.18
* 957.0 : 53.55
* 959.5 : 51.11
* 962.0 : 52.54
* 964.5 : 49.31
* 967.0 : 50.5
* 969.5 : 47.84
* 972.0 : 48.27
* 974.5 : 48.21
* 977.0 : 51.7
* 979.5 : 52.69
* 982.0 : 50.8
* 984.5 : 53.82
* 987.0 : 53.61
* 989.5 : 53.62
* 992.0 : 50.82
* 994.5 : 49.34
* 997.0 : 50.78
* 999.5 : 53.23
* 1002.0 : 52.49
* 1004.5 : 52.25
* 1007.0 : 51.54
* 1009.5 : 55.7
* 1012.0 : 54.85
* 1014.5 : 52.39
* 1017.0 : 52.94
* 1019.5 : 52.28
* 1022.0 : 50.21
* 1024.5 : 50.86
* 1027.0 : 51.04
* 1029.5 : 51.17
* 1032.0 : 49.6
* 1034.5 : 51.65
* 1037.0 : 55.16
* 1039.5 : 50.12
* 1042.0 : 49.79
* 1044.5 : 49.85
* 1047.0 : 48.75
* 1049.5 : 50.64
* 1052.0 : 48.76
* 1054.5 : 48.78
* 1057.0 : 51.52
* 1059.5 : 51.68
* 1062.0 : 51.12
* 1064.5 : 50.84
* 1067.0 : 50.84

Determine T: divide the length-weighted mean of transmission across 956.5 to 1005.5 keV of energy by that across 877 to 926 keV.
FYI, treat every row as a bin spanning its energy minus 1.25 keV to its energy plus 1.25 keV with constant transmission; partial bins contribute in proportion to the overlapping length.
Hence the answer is 0.93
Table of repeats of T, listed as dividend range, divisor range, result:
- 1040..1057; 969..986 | 0.98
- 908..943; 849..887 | 0.94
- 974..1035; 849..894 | 0.92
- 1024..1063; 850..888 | 0.89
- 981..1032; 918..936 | 1.00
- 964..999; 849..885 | 0.90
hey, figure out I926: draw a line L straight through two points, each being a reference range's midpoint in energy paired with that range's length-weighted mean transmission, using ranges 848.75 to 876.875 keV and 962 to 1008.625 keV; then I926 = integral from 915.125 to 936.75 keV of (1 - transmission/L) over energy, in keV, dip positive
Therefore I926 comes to 0.5 keV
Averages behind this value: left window 55.5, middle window 52.1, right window 51.2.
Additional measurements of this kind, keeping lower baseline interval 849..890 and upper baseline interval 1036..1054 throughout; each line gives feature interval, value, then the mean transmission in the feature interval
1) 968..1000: 0.9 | 51.1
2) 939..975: 0.8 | 52.3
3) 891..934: 1.6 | 53.1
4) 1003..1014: -0.4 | 53.5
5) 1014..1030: -0.1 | 51.5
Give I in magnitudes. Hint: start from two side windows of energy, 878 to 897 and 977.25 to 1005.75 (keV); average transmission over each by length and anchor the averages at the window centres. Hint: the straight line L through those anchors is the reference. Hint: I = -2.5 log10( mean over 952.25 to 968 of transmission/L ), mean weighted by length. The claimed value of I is 0.05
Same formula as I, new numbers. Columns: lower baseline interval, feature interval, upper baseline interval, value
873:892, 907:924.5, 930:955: 0.055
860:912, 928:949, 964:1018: -0.009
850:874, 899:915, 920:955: 0.010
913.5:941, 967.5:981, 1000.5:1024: 0.060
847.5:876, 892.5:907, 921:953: 0.020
